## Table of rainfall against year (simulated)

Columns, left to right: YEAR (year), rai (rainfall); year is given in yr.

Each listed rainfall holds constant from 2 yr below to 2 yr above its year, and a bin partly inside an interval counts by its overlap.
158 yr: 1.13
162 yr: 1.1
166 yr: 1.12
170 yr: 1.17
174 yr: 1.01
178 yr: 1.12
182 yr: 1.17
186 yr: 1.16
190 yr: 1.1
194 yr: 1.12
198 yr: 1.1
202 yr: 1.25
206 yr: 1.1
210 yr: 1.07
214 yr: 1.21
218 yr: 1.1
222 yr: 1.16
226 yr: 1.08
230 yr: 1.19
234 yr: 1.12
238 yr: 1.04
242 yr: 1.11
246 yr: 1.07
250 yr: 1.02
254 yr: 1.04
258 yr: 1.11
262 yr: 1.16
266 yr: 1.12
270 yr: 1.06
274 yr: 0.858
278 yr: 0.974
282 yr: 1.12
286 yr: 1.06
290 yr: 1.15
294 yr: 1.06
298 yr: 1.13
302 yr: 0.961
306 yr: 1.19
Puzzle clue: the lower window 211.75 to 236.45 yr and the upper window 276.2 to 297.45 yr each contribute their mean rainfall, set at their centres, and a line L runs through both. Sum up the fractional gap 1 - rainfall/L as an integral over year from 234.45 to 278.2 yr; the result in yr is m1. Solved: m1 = 2.0 yr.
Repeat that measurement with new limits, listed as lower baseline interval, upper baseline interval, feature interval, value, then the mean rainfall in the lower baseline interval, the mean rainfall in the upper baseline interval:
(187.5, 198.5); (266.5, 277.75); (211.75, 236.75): -1.9 yr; 1.11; 0.983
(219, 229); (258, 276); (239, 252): 0.3 yr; 1.12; 1.06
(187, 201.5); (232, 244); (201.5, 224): -0.6 yr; 1.13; 1.09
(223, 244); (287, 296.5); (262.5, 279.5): 1.3 yr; 1.11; 1.1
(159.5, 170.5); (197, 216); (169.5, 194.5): 0.3 yr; 1.12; 1.15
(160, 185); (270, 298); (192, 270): -2.4 yr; 1.12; 1.05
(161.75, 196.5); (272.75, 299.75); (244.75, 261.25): 0.1 yr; 1.12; 1.05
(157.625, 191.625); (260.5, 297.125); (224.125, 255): 0.0 yr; 1.12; 1.06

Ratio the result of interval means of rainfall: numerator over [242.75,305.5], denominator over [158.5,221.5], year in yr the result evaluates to 0.94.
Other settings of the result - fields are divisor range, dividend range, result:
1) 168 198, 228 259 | 0.97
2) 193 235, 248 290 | 0.93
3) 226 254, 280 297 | 1.01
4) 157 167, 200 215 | 1.03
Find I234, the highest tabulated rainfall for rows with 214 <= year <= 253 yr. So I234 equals 1.21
